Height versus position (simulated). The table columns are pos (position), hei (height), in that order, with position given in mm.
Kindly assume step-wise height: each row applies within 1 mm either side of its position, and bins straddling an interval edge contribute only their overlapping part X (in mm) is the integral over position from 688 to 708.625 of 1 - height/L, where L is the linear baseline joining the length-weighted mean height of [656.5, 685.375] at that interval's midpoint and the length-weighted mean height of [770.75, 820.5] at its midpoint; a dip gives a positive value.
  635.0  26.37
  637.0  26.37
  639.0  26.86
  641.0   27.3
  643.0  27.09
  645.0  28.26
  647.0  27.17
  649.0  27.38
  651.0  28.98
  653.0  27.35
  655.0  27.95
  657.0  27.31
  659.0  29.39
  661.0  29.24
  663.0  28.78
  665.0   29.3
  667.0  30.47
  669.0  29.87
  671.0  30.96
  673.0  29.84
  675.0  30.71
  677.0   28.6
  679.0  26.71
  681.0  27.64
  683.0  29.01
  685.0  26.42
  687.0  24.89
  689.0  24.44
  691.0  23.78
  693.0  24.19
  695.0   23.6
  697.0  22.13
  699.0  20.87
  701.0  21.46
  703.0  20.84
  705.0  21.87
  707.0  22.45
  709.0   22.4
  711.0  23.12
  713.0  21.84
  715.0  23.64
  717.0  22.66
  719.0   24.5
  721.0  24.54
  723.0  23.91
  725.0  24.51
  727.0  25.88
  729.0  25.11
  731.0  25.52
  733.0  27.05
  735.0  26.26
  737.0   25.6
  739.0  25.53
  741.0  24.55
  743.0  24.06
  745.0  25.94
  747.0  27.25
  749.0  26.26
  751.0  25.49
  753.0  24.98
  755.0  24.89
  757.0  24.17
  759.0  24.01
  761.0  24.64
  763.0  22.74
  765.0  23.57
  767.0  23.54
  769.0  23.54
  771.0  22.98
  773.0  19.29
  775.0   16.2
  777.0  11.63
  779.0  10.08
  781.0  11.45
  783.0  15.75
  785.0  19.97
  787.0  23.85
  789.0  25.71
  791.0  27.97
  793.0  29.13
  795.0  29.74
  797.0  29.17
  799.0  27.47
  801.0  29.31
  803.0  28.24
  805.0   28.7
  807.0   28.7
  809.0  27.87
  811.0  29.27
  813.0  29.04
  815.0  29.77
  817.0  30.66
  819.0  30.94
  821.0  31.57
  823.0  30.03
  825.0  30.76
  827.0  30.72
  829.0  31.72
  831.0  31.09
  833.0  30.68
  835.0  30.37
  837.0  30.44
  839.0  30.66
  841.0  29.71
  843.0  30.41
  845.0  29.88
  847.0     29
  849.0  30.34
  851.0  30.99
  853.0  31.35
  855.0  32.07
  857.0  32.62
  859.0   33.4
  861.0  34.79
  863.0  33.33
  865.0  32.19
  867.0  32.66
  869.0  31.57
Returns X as 4.0 mm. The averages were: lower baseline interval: 29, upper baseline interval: 24.6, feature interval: 22.6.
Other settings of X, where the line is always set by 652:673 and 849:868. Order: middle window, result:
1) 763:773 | 2.6 mm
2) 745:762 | 3.0 mm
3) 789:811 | 2.1 mm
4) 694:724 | 7.3 mm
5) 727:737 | 1.4 mm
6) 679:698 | 2.8 mm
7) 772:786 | 7.3 mm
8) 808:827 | 1.0 mm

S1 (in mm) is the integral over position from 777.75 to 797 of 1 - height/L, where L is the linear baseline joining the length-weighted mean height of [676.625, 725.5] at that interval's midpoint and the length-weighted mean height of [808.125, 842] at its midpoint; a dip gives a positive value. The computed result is 4.5 mm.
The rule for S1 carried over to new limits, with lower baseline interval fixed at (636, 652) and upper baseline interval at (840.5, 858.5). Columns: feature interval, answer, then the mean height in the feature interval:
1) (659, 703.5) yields 2.15 mm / 26.7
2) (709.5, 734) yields 3.75 mm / 24.3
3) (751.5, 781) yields 8.53 mm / 20.9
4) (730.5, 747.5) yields 1.92 mm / 25.7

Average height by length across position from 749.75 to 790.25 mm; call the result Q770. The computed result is 21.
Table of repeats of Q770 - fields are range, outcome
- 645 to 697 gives 27.7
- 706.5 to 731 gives 23.8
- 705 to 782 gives 23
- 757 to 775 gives 22.7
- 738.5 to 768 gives 24.8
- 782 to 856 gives 29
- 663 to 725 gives 25.3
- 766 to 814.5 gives 23.8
